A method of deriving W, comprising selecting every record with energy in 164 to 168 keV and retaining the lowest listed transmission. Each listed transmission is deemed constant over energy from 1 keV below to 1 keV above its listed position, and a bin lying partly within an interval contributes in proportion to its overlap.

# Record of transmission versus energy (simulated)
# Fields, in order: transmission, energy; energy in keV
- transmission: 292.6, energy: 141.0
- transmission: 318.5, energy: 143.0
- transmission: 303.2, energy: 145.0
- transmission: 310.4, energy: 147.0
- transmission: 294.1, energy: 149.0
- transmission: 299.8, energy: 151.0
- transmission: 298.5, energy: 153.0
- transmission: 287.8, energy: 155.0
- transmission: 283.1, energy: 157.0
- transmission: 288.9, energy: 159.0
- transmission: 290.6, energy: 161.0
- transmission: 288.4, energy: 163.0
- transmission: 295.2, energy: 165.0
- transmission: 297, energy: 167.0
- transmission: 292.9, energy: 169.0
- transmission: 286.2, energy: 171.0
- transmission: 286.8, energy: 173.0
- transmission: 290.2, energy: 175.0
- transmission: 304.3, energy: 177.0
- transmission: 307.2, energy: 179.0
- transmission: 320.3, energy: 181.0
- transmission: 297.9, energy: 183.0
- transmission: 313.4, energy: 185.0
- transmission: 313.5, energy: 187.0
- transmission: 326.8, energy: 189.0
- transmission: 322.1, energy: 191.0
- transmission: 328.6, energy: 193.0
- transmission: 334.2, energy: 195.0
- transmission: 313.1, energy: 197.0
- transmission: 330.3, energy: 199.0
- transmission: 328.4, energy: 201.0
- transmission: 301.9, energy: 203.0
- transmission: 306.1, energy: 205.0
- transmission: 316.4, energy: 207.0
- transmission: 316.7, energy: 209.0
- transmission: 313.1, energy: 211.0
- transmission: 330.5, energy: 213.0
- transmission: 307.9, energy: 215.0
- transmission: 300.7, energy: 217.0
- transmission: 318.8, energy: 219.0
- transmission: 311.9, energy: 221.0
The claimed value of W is 295.2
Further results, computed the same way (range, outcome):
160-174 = 286.2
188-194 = 322.1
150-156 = 287.8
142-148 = 303.2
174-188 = 290.2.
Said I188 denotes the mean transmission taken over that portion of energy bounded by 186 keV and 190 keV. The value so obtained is 320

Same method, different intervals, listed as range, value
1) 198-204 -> 320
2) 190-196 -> 328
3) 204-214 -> 317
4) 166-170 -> 295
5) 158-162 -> 290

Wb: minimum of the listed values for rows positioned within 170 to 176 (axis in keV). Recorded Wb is 286.2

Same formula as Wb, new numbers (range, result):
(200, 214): 301.9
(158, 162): 288.9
